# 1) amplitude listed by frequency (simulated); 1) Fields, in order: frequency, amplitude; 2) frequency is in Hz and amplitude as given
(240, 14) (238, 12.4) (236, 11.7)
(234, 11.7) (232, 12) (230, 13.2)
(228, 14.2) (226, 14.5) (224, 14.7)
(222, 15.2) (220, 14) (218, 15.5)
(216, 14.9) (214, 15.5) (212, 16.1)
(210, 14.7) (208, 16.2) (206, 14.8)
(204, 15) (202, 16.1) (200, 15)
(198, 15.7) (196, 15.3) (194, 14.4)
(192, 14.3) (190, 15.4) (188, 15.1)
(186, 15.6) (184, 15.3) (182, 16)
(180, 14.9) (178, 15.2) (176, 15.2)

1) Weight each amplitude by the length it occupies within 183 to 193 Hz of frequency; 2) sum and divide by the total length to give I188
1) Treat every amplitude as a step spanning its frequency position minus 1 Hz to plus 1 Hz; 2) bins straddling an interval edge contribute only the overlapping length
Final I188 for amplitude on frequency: 15.1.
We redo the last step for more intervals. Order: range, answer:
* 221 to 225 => 14.9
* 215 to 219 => 15.2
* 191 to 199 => 14.9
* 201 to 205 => 15.6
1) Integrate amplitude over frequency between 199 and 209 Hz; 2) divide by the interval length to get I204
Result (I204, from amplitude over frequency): 15.4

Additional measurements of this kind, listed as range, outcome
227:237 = 12.6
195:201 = 15.3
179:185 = 15.4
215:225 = 14.9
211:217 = 15.5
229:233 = 12.6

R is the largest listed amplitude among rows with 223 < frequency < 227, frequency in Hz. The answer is 14.7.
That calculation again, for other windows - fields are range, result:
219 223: 15.2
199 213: 16.2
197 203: 16.1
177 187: 16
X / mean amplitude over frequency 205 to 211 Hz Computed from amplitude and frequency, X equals 15.2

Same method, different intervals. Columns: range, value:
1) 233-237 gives 11.7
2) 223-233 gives 13.7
